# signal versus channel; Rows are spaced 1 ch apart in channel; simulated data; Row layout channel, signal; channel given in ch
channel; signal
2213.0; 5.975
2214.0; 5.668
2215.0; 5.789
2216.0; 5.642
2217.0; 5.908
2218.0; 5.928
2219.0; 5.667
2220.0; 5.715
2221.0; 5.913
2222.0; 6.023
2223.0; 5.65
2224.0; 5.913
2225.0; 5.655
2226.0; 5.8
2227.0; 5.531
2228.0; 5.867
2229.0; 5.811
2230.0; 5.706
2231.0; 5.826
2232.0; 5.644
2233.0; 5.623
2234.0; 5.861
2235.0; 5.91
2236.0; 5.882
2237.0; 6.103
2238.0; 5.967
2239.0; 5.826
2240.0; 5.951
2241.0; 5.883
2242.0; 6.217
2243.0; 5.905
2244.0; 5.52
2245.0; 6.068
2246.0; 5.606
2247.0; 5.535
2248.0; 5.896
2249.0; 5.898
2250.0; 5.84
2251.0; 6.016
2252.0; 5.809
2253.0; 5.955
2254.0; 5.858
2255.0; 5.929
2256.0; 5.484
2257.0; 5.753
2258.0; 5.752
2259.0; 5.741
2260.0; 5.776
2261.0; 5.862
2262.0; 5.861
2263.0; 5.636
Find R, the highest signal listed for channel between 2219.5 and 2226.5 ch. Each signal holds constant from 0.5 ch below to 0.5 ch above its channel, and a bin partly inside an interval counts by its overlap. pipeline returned 6.023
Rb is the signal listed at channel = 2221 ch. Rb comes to 5.913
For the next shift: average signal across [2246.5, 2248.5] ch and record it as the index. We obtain 5.72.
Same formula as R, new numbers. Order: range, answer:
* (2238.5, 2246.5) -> 6.217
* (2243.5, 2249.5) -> 6.068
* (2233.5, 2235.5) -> 5.91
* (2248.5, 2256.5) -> 6.016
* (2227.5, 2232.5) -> 5.867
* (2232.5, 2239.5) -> 6.103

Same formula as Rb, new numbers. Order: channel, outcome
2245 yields 6.068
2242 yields 6.217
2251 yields 6.016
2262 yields 5.861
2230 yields 5.706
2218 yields 5.928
